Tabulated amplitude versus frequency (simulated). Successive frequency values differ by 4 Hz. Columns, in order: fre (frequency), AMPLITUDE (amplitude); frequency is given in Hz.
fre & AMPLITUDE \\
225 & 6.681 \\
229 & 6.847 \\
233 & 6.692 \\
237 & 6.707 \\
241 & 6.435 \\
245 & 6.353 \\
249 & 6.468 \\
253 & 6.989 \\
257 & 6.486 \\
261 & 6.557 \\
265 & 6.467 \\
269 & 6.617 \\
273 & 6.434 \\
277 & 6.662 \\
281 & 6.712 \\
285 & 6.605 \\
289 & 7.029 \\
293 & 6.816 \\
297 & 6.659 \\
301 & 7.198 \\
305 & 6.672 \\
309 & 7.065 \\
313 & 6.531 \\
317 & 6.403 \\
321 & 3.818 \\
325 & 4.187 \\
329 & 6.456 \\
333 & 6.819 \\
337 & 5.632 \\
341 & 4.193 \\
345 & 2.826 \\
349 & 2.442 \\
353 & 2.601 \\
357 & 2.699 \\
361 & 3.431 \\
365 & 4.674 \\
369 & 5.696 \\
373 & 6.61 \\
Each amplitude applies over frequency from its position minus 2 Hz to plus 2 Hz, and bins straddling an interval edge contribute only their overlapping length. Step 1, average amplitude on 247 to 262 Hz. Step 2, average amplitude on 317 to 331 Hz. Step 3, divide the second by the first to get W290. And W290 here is 0.76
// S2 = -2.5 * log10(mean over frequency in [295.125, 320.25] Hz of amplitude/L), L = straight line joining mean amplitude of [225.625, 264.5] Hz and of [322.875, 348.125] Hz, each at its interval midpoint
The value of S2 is -0.21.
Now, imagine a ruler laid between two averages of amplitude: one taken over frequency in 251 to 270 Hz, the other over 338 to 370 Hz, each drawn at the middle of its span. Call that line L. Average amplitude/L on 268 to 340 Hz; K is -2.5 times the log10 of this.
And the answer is -0.220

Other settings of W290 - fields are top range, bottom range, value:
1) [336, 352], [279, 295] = 0.53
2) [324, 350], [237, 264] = 0.72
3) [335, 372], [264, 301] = 0.58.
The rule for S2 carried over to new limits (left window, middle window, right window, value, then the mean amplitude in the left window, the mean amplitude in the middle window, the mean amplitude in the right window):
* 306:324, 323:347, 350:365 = -0.091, 5.9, 5.02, 3.11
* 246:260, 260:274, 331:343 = -0.014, 6.62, 6.52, 5.55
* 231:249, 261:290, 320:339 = -0.088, 6.54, 6.63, 5.46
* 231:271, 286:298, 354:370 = -0.216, 6.58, 6.83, 3.93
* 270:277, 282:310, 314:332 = -0.145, 6.53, 6.85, 5.38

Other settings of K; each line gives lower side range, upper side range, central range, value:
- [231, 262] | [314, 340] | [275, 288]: -0.09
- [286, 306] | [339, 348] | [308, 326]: -0.04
